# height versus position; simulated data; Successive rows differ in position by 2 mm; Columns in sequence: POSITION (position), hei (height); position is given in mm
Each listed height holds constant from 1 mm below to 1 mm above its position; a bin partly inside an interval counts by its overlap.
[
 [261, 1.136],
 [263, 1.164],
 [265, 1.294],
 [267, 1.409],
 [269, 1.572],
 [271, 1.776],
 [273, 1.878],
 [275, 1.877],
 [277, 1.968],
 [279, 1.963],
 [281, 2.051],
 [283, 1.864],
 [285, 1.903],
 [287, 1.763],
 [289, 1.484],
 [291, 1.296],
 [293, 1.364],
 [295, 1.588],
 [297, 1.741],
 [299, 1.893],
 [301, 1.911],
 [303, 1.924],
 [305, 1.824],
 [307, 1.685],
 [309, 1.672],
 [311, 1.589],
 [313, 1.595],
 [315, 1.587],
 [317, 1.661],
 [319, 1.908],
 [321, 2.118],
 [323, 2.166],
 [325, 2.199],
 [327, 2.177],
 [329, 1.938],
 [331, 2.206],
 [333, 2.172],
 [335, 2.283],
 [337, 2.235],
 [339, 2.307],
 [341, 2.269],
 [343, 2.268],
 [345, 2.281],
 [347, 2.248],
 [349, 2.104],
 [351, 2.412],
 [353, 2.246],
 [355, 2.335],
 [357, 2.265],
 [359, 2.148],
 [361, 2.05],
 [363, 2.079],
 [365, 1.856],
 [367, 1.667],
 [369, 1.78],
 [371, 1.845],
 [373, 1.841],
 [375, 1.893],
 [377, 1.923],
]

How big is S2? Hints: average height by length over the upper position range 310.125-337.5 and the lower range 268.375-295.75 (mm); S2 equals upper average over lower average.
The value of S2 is 1.14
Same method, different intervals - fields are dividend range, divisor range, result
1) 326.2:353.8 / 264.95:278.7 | 1.29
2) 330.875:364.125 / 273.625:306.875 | 1.26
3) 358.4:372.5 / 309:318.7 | 1.17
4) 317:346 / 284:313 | 1.28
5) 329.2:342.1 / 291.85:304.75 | 1.28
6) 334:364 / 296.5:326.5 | 1.22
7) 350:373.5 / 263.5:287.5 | 1.16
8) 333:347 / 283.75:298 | 1.42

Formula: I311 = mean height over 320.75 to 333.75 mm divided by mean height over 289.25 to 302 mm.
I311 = 1.32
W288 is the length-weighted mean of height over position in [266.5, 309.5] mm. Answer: 1.75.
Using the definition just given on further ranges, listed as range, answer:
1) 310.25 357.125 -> 2.11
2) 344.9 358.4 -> 2.27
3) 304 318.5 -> 1.67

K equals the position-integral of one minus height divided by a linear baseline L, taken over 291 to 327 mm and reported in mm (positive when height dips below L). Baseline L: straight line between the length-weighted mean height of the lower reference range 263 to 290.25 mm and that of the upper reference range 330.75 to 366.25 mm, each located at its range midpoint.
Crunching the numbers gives 2.96 mm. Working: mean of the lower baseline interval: 1.73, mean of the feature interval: 1.79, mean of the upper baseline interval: 2.21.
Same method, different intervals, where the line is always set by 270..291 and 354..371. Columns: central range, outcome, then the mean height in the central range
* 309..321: 1.25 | 1.71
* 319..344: -3.11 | 2.18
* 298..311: 0.55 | 1.8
